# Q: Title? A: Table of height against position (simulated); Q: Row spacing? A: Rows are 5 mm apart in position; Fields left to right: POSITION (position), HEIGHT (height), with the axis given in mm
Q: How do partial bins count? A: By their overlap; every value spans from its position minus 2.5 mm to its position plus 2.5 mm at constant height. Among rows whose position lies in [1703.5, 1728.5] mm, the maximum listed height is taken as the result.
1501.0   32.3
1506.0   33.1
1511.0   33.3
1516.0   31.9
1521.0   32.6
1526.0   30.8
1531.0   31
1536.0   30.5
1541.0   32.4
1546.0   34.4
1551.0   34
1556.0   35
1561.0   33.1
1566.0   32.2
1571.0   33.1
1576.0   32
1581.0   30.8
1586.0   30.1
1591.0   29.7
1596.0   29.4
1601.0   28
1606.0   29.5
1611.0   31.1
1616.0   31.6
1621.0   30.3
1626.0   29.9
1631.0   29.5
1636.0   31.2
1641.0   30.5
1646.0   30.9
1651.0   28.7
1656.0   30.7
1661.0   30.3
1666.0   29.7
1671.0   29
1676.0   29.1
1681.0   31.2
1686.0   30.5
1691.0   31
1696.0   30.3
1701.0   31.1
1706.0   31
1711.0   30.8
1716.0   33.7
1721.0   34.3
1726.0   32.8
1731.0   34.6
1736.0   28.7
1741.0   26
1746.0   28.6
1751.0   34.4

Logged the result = 34.3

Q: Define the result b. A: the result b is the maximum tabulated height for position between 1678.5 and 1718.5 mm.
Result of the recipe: 33.7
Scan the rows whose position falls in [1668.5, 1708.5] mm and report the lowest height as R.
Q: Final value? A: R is 29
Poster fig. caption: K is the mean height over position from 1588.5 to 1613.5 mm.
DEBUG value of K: 29.5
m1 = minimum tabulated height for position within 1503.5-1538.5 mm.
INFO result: 30.5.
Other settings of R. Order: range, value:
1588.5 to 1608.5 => 28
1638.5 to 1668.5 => 28.7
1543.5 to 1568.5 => 32.2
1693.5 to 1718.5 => 30.3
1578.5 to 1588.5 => 30.1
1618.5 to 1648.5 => 29.5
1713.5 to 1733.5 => 32.8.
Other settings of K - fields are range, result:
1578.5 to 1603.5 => 29.6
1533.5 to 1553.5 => 32.8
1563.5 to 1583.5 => 32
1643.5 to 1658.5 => 30.1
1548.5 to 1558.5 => 34.5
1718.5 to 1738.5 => 32.6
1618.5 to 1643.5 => 30.3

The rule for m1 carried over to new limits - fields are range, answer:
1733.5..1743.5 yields 26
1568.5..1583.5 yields 30.8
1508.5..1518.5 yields 31.9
